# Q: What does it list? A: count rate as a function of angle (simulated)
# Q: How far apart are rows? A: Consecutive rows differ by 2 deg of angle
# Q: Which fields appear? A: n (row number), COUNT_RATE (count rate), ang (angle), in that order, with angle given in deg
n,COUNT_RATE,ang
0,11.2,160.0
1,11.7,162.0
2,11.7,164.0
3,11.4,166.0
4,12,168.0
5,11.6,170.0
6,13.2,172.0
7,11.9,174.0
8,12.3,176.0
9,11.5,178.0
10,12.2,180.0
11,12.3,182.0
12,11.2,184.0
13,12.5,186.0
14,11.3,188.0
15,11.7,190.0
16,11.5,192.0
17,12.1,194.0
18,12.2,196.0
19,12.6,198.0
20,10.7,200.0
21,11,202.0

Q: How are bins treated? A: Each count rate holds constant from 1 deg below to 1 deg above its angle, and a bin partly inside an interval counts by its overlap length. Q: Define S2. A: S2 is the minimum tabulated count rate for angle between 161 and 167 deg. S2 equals 11.4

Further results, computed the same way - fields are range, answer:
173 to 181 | 11.5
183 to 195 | 11.2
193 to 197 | 12.1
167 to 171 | 11.6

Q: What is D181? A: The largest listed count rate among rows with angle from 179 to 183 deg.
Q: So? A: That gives 12.3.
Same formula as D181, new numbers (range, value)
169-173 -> 13.2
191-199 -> 12.6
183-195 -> 12.5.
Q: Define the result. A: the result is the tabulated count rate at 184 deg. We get 11.2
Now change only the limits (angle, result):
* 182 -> 12.3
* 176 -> 12.3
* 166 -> 11.4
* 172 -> 13.2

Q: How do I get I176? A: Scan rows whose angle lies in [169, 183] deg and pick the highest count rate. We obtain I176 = 13.2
